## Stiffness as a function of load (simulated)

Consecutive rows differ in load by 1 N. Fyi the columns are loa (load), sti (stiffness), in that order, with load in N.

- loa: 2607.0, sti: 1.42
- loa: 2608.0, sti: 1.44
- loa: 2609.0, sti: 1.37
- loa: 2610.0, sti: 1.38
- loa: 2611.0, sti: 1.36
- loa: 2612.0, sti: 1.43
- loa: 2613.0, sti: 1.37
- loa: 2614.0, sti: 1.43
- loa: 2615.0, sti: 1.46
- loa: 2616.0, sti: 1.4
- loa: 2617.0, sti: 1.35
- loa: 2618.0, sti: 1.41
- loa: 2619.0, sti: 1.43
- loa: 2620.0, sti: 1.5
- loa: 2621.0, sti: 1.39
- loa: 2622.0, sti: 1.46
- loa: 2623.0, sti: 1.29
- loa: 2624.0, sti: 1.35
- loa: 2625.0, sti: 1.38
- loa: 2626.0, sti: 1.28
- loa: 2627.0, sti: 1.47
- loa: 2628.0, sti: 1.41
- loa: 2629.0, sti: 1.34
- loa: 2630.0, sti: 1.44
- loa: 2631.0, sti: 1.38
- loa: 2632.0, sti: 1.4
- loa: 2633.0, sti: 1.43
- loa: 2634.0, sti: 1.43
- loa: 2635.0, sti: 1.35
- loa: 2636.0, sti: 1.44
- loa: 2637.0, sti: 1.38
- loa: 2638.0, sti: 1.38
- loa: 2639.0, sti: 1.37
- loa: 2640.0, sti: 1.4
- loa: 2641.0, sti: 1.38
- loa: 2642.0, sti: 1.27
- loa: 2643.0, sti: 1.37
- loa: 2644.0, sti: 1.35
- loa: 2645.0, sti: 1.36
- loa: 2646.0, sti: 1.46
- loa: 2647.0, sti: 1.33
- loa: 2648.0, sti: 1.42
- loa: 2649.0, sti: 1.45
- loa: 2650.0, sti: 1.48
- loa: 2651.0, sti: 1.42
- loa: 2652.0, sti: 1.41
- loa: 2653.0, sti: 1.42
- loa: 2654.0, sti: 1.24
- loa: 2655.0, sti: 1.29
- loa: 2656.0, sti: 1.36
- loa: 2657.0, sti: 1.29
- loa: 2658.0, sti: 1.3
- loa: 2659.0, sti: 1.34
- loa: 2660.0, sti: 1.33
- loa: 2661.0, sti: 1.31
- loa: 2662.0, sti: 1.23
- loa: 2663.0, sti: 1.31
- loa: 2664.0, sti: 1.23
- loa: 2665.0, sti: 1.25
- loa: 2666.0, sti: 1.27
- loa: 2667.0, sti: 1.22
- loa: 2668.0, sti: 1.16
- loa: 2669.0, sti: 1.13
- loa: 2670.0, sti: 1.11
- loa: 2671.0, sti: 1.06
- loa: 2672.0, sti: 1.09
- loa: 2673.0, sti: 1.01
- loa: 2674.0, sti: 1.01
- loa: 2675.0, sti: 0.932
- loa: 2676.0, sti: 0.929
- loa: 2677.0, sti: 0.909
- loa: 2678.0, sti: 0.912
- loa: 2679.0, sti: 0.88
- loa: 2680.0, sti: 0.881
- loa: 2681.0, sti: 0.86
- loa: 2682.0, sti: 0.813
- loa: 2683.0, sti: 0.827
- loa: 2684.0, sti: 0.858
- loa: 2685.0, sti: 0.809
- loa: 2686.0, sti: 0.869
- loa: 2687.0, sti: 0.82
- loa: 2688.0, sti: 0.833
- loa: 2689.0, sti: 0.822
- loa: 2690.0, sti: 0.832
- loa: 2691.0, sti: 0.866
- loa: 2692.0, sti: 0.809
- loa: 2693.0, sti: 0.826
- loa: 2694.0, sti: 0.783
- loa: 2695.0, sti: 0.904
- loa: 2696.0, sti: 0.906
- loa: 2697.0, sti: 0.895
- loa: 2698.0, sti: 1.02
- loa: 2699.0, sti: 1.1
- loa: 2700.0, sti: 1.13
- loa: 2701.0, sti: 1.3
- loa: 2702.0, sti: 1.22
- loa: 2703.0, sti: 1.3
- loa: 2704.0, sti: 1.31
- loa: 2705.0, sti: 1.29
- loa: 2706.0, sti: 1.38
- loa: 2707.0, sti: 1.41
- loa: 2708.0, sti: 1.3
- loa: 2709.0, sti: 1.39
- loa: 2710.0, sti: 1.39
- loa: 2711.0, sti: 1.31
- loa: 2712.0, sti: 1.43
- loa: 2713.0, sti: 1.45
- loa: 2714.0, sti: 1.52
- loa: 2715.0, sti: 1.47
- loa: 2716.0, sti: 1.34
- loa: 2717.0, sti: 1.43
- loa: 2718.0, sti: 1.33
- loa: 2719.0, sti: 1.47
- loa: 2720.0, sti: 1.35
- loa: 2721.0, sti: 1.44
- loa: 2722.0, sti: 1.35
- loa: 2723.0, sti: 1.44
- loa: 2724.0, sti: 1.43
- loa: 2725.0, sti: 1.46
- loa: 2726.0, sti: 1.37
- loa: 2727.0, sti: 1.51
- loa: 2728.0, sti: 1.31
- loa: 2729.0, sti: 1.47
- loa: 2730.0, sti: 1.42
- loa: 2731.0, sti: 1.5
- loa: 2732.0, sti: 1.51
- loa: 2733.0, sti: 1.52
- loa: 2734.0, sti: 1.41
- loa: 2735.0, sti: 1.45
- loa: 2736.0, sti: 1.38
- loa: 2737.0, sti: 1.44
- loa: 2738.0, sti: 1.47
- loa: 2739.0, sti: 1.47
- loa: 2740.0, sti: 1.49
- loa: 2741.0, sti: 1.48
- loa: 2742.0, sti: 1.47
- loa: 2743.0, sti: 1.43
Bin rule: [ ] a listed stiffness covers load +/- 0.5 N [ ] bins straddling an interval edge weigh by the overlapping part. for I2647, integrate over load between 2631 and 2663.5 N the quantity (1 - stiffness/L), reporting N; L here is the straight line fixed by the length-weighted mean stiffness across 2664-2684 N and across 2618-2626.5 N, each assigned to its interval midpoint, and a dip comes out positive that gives -4.3 N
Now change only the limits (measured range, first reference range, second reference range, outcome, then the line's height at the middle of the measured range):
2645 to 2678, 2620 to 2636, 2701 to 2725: 3.6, 1.39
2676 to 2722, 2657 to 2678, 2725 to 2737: 6.9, 1.3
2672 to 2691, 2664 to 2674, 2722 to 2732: 5.0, 1.2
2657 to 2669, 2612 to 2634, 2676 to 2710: -0.9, 1.18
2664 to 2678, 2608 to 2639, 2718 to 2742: 3.3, 1.42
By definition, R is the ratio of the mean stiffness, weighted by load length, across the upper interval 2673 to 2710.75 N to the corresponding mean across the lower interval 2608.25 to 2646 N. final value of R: 0.7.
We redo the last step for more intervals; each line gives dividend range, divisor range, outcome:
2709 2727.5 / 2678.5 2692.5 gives 1.68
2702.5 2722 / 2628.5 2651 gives 0.99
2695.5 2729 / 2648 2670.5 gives 1.02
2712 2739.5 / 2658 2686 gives 1.35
